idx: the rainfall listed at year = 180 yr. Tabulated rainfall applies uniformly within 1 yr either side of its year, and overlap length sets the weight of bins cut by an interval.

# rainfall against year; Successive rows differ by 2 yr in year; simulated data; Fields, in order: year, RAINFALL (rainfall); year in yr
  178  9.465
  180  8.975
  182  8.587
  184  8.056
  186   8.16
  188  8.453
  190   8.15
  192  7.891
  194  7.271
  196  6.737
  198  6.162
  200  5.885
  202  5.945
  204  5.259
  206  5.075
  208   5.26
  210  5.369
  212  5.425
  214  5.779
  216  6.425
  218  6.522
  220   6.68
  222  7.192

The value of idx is 8.975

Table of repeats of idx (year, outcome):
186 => 8.16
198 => 6.162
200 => 5.885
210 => 5.369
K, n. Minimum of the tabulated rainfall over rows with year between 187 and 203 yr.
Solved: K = 5.885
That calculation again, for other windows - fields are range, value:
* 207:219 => 5.26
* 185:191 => 8.15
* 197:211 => 5.075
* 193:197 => 6.737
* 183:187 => 8.056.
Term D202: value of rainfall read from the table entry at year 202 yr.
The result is 5.945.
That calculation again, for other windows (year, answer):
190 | 8.15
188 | 8.453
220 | 6.68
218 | 6.522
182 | 8.587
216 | 6.425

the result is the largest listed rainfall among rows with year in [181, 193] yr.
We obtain 8.587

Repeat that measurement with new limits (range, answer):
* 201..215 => 5.945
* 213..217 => 6.425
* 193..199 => 7.271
